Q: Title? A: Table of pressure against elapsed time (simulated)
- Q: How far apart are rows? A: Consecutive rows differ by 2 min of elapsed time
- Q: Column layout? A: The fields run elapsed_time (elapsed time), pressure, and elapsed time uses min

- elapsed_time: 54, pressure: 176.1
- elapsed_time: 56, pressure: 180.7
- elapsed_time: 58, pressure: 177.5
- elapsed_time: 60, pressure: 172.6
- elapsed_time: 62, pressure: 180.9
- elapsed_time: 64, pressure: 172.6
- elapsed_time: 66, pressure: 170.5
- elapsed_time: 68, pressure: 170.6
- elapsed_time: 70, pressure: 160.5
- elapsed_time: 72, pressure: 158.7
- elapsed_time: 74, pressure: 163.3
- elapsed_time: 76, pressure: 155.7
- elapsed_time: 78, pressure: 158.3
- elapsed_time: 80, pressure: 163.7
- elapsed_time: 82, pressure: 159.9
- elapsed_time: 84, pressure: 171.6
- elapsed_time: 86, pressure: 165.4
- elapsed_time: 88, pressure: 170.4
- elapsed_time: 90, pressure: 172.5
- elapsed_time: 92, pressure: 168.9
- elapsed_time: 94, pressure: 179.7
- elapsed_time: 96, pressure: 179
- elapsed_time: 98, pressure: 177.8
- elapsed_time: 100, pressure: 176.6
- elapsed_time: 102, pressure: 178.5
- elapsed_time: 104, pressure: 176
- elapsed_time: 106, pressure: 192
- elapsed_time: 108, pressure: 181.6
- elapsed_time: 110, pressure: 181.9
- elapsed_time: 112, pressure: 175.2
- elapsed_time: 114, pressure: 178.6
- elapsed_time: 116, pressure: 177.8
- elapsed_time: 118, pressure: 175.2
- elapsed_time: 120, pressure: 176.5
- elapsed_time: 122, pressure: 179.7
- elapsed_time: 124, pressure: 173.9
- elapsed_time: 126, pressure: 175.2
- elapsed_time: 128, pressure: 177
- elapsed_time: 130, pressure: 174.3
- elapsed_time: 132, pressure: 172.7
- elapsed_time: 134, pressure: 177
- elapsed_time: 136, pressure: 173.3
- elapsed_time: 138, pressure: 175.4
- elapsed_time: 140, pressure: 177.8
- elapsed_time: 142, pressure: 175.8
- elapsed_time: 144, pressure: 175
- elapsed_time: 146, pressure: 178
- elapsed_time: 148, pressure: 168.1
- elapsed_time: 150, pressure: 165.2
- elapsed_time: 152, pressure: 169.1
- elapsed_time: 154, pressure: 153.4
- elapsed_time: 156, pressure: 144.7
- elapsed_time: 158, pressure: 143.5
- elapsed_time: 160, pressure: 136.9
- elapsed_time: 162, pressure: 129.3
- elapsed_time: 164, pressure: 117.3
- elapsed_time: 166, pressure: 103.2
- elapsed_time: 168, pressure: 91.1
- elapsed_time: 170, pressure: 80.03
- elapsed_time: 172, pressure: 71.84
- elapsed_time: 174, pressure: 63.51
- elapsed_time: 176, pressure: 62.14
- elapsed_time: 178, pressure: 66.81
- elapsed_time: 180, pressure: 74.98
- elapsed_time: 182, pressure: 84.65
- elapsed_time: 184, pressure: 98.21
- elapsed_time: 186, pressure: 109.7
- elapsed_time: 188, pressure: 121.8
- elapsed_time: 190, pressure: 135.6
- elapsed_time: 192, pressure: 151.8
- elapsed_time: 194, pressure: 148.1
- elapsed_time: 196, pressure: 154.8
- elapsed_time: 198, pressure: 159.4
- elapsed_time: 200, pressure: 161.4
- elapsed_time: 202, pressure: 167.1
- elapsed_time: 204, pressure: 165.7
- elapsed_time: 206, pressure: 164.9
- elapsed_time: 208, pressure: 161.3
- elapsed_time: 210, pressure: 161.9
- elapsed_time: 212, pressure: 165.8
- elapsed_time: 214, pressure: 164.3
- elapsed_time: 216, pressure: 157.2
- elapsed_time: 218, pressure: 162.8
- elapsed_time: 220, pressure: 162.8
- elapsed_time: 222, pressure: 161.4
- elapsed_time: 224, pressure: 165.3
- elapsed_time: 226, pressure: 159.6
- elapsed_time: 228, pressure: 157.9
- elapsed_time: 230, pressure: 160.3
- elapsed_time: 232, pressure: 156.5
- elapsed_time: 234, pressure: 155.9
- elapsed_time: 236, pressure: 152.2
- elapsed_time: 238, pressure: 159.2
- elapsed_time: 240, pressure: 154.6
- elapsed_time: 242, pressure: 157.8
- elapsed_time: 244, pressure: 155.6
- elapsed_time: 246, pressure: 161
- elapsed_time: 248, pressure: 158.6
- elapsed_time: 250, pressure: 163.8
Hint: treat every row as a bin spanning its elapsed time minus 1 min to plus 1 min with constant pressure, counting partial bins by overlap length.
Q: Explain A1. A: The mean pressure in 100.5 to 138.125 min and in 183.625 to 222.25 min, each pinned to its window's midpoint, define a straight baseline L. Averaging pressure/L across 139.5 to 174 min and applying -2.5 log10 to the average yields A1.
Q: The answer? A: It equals 0.213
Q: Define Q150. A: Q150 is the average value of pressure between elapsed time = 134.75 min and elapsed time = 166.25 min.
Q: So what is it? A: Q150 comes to 157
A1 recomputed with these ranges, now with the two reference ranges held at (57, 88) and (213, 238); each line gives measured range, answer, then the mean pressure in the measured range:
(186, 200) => 0.12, 144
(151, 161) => 0.09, 150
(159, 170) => 0.40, 112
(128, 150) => -0.07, 174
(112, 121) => -0.08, 177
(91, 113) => -0.08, 179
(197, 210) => -0.02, 163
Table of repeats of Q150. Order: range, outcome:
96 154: 176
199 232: 162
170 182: 70.3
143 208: 129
